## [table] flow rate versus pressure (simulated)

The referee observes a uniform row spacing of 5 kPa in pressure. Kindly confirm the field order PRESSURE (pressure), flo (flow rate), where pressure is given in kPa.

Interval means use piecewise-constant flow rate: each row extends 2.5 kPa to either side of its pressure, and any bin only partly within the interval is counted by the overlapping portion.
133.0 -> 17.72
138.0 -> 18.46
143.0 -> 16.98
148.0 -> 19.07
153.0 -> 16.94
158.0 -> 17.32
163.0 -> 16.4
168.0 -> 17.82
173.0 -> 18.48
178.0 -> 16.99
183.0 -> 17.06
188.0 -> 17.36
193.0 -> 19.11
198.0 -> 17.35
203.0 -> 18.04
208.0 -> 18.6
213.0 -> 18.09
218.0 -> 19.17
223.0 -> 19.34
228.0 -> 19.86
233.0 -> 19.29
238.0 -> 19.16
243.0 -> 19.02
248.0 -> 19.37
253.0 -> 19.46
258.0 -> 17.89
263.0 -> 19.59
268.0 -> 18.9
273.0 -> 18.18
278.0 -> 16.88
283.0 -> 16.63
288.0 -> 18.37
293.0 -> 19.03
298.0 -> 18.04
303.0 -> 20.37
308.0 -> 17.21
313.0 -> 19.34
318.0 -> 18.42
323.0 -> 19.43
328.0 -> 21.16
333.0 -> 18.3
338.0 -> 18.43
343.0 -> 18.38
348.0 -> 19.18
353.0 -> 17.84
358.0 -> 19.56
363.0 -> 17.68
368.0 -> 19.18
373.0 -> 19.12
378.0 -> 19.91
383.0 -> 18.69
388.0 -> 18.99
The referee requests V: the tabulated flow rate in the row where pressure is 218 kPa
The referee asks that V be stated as 19.17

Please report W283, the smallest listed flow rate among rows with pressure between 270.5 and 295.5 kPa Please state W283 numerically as 16.63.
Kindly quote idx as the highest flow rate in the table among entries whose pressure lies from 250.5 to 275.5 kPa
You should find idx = 19.59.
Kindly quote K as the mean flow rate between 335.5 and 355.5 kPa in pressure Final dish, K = 18.5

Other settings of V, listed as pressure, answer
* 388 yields 18.99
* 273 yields 18.18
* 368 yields 19.18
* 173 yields 18.48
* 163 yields 16.4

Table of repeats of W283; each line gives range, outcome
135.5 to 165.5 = 16.4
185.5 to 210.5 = 17.35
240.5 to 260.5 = 17.89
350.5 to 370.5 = 17.68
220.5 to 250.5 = 19.02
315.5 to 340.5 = 18.3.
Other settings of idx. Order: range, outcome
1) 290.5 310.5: 20.37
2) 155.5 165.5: 17.32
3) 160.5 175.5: 18.48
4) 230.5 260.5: 19.46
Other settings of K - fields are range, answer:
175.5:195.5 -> 17.6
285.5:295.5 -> 18.7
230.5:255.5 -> 19.3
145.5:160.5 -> 17.8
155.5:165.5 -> 16.9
